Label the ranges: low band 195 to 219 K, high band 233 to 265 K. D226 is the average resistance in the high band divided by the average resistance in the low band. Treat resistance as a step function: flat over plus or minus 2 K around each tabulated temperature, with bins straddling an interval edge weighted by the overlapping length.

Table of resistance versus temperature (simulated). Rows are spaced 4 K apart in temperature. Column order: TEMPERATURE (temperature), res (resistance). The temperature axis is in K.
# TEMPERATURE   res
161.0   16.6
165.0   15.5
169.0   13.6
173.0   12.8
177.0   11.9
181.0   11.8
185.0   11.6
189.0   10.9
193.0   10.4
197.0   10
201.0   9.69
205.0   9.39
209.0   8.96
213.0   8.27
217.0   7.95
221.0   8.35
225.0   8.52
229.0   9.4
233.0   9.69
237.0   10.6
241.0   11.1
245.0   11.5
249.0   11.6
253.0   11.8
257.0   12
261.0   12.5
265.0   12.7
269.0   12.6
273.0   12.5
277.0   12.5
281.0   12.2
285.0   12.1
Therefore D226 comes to 1.3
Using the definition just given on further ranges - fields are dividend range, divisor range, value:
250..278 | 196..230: 1.39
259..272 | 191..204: 1.26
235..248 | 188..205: 1.10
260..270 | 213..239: 1.40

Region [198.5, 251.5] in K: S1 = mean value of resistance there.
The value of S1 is 9.64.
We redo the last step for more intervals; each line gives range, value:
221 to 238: 9.35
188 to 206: 10.1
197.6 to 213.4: 9.24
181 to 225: 9.61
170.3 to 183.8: 12.2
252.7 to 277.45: 12.4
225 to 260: 10.9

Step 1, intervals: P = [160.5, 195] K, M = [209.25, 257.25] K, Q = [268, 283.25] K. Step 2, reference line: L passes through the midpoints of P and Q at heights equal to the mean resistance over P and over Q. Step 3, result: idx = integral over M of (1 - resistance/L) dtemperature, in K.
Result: 9.8 K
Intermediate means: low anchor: 12.6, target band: 9.95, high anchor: 12.4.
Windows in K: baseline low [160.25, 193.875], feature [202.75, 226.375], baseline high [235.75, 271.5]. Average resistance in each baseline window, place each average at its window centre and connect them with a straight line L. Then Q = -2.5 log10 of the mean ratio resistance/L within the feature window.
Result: 0.391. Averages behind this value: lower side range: 12.7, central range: 8.59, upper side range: 11.9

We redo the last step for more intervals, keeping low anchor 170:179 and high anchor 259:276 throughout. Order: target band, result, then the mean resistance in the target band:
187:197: 0.19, 10.5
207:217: 0.42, 8.48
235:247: 0.14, 11.1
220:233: 0.37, 8.93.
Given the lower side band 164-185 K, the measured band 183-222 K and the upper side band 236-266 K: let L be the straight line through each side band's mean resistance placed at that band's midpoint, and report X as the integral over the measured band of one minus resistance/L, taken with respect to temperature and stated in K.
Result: 9.0 K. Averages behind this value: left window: 12.9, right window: 11.7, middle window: 9.58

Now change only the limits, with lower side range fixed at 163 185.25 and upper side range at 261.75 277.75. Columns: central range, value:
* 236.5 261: 2.1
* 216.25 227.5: 3.9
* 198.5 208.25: 2.5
